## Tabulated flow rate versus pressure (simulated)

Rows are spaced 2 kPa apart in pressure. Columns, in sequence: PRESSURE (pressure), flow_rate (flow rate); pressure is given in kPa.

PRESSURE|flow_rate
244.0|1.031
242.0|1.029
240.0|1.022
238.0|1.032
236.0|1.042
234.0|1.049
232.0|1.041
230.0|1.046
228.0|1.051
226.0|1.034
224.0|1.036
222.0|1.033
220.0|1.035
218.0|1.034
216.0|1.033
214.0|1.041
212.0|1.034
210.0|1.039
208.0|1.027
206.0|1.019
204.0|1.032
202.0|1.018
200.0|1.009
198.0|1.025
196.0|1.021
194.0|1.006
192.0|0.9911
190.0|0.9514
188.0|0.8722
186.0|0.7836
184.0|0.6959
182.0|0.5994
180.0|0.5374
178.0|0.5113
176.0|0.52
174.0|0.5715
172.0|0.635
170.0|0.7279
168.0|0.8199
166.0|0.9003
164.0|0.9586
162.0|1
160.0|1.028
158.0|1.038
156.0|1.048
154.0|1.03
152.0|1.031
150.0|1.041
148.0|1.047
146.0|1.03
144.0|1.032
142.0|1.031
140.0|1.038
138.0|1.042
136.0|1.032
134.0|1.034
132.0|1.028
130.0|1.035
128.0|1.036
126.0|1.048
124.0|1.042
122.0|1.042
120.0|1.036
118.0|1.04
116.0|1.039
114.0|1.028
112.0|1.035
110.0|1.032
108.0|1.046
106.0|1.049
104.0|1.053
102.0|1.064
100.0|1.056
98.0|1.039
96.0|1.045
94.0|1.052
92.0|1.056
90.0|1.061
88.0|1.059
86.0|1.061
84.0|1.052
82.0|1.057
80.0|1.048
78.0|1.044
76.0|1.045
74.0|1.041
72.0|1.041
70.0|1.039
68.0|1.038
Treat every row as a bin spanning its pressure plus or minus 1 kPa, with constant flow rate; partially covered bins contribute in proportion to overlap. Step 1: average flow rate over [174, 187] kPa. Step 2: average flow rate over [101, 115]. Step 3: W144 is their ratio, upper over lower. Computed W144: 0.6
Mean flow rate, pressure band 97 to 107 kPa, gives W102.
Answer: 1.05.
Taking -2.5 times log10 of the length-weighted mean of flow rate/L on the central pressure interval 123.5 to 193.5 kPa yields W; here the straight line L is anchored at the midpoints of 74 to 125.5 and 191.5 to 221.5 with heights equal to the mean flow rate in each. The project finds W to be 0.14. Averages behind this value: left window 1.05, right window 1.02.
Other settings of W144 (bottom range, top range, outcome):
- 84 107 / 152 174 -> 0.86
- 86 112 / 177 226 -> 0.89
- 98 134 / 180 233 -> 0.93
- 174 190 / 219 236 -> 1.58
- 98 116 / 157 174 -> 0.83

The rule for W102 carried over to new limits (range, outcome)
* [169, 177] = 0.614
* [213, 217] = 1.04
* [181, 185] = 0.648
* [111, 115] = 1.03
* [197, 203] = 1.02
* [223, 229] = 1.04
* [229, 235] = 1.05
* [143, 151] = 1.04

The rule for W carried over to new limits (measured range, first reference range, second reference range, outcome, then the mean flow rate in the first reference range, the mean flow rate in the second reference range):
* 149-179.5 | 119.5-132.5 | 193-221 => 0.21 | 1.04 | 1.03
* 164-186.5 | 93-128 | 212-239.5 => 0.47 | 1.04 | 1.04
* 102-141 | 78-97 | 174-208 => -0.06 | 1.05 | 0.847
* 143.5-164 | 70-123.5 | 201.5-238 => 0.01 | 1.05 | 1.04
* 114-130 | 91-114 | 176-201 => -0.05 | 1.05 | 0.821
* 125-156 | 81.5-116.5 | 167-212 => -0.09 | 1.05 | 0.841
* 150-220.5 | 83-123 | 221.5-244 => 0.15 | 1.05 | 1.04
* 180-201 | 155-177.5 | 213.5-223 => 0.06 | 0.833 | 1.03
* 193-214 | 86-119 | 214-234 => 0.02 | 1.05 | 1.04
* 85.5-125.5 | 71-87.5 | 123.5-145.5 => 0.00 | 1.05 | 1.04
